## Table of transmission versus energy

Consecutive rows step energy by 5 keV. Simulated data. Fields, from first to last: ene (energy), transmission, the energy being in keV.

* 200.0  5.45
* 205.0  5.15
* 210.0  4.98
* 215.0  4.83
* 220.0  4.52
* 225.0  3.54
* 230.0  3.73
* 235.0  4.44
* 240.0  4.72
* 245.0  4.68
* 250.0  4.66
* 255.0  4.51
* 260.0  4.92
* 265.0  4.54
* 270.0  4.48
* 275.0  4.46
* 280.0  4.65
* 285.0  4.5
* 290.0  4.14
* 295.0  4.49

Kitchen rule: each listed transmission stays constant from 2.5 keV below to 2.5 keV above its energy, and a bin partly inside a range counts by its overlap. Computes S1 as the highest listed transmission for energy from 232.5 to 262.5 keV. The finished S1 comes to 4.92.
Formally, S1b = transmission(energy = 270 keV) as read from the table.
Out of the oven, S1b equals 4.48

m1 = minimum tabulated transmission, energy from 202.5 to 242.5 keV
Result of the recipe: 3.54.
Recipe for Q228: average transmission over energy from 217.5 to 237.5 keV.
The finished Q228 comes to 4.06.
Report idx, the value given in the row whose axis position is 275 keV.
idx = 4.46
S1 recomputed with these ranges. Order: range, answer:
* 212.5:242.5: 4.83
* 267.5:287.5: 4.65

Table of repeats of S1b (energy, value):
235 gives 4.44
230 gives 3.73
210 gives 4.98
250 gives 4.66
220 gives 4.52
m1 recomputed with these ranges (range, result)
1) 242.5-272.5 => 4.48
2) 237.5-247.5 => 4.68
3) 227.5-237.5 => 3.73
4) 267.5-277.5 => 4.46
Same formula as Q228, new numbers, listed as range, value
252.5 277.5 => 4.58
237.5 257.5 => 4.64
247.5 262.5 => 4.7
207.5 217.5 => 4.9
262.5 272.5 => 4.51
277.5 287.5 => 4.58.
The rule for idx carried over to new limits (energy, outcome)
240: 4.72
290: 4.14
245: 4.68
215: 4.83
